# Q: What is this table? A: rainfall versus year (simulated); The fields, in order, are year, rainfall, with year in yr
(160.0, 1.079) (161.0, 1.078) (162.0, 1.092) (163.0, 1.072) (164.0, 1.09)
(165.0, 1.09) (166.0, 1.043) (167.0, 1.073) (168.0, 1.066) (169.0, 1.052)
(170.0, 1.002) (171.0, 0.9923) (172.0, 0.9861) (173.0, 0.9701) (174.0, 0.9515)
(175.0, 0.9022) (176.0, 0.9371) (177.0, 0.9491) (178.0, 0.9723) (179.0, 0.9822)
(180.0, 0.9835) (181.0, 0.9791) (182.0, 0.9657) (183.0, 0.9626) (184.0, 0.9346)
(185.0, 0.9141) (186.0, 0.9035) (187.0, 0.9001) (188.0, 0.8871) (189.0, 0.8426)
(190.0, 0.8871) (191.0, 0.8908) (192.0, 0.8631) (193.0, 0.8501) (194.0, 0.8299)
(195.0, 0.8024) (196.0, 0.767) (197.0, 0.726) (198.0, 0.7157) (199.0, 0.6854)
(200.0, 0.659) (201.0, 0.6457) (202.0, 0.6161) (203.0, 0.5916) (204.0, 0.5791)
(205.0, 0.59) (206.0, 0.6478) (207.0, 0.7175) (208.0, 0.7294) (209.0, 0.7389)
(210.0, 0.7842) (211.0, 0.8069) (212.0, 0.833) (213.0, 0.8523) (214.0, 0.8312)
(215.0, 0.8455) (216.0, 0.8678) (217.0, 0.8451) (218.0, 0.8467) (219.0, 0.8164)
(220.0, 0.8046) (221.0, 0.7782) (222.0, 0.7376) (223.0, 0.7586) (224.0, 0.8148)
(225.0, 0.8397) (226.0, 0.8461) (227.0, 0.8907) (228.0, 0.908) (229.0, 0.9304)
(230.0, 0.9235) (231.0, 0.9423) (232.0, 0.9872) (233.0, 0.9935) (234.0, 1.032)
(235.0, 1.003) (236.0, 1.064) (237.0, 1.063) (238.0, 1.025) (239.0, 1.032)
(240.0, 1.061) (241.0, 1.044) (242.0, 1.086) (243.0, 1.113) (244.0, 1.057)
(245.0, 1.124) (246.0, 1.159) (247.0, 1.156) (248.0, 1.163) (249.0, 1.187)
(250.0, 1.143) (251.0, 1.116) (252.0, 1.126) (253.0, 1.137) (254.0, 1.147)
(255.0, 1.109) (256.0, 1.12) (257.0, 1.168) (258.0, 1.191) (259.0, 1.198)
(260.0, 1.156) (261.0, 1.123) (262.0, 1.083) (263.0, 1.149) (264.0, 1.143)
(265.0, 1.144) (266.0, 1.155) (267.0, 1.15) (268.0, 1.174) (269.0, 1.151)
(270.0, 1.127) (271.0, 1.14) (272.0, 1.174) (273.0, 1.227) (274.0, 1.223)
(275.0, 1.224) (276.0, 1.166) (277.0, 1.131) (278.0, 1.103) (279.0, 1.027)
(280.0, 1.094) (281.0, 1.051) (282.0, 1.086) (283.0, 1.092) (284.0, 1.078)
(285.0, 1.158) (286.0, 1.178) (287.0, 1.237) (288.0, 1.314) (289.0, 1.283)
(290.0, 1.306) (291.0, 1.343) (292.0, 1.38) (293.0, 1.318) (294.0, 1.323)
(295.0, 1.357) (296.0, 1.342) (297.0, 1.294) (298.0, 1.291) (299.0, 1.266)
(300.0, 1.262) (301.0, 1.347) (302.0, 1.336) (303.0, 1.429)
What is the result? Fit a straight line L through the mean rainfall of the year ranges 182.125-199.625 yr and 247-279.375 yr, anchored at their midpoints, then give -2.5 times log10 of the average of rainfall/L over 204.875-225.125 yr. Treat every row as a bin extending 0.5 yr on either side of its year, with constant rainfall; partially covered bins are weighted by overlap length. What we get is 0.201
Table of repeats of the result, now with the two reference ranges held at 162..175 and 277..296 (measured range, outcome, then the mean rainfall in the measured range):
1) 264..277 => 0.01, 1.17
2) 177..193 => 0.14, 0.923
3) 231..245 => 0.09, 1.04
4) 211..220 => 0.30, 0.838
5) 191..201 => 0.36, 0.767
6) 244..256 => 0.01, 1.14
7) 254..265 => 0.02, 1.14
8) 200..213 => 0.49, 0.695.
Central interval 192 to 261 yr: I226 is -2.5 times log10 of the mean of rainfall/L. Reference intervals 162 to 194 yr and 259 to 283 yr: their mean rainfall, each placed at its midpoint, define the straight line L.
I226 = 0.16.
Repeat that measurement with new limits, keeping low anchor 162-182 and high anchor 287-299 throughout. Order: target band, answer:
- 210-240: 0.27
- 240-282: 0.09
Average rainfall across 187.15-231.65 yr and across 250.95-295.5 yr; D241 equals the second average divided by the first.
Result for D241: 1.5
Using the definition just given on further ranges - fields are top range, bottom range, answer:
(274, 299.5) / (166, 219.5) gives 1.43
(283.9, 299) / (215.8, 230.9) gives 1.52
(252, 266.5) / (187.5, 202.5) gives 1.47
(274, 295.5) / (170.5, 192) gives 1.28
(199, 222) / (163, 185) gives 0.75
